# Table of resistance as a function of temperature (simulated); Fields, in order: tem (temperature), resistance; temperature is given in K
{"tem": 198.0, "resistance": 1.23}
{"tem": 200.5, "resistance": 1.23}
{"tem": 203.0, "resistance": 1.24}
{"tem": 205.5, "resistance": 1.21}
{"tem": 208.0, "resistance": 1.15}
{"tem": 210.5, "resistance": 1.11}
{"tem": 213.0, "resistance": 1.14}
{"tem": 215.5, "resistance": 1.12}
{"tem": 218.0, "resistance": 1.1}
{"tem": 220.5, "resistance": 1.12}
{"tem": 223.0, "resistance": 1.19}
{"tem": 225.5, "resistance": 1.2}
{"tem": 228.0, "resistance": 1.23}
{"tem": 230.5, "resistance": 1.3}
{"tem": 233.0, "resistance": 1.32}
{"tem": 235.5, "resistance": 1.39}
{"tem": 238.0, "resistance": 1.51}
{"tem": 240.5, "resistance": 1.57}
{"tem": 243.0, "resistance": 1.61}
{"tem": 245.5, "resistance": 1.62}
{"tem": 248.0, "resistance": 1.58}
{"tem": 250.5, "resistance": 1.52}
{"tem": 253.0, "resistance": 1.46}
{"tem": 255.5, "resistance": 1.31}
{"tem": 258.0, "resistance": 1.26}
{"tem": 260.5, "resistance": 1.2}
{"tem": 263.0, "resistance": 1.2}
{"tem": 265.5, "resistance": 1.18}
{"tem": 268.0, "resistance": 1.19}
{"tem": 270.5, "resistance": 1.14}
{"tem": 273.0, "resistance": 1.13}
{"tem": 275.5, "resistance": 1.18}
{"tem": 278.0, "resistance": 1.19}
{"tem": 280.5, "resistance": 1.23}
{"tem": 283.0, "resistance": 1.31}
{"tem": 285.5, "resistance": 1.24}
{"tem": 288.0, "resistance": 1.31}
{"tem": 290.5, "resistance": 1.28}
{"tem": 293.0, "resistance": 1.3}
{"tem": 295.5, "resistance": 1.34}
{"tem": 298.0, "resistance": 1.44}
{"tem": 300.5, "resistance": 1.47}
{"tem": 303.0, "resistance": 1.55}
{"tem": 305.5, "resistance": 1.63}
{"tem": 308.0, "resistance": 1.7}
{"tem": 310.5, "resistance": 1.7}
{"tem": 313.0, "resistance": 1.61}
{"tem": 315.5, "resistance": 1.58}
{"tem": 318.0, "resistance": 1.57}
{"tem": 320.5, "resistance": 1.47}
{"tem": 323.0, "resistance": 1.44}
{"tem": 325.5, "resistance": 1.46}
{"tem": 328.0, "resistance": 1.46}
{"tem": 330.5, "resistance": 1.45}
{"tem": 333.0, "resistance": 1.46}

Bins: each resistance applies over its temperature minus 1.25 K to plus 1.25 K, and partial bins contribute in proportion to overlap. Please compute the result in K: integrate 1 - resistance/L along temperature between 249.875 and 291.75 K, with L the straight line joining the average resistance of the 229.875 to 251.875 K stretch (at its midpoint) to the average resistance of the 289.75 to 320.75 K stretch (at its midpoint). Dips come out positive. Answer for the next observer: 7.1 K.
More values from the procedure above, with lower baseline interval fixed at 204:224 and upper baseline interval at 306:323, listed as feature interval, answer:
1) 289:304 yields 1.20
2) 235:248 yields -2.93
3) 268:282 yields 2.36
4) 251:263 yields 0.22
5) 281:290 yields 1.12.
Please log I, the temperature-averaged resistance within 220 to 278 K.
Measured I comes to 1.32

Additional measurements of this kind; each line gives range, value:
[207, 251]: 1.32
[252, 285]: 1.23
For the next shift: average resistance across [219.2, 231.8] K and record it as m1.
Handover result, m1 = 1.21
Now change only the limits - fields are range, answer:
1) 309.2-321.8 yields 1.59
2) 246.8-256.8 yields 1.47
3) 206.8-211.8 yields 1.13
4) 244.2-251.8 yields 1.57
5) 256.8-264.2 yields 1.22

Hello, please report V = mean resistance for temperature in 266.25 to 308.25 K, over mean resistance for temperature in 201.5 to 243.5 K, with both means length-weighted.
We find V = 1.0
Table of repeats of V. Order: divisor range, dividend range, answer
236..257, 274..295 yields 0.83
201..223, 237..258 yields 1.31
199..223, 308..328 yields 1.34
